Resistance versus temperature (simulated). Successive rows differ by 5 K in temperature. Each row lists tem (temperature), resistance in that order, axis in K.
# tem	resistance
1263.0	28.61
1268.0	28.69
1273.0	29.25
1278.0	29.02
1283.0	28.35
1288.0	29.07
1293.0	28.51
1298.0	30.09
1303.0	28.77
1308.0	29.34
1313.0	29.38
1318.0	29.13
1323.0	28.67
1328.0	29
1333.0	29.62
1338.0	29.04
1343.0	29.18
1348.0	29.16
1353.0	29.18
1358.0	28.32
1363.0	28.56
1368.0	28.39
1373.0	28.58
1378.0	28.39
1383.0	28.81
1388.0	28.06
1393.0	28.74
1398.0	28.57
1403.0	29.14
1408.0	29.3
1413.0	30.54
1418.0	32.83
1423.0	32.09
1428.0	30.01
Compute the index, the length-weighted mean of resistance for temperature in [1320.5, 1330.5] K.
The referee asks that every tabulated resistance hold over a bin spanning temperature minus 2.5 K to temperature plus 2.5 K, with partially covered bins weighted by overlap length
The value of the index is 28.8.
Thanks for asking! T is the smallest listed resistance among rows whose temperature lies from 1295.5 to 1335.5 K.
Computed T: 28.67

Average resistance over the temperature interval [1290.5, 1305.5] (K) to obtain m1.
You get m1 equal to 29.1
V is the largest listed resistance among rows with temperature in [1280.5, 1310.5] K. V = 30.09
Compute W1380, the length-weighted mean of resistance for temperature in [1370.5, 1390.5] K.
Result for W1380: 28.5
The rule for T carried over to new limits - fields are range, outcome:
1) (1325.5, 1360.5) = 28.32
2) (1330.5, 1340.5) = 29.04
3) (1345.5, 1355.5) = 29.16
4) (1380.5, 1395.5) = 28.06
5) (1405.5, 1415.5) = 29.3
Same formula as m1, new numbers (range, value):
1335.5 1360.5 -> 29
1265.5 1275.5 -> 29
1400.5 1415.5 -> 29.7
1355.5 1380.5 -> 28.4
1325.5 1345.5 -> 29.2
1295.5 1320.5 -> 29.3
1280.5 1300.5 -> 29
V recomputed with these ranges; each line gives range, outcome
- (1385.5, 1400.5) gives 28.74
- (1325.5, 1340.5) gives 29.62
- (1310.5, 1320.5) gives 29.38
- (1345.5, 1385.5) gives 29.18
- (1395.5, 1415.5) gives 30.54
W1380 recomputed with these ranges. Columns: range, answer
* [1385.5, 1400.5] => 28.5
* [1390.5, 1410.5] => 28.9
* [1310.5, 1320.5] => 29.3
